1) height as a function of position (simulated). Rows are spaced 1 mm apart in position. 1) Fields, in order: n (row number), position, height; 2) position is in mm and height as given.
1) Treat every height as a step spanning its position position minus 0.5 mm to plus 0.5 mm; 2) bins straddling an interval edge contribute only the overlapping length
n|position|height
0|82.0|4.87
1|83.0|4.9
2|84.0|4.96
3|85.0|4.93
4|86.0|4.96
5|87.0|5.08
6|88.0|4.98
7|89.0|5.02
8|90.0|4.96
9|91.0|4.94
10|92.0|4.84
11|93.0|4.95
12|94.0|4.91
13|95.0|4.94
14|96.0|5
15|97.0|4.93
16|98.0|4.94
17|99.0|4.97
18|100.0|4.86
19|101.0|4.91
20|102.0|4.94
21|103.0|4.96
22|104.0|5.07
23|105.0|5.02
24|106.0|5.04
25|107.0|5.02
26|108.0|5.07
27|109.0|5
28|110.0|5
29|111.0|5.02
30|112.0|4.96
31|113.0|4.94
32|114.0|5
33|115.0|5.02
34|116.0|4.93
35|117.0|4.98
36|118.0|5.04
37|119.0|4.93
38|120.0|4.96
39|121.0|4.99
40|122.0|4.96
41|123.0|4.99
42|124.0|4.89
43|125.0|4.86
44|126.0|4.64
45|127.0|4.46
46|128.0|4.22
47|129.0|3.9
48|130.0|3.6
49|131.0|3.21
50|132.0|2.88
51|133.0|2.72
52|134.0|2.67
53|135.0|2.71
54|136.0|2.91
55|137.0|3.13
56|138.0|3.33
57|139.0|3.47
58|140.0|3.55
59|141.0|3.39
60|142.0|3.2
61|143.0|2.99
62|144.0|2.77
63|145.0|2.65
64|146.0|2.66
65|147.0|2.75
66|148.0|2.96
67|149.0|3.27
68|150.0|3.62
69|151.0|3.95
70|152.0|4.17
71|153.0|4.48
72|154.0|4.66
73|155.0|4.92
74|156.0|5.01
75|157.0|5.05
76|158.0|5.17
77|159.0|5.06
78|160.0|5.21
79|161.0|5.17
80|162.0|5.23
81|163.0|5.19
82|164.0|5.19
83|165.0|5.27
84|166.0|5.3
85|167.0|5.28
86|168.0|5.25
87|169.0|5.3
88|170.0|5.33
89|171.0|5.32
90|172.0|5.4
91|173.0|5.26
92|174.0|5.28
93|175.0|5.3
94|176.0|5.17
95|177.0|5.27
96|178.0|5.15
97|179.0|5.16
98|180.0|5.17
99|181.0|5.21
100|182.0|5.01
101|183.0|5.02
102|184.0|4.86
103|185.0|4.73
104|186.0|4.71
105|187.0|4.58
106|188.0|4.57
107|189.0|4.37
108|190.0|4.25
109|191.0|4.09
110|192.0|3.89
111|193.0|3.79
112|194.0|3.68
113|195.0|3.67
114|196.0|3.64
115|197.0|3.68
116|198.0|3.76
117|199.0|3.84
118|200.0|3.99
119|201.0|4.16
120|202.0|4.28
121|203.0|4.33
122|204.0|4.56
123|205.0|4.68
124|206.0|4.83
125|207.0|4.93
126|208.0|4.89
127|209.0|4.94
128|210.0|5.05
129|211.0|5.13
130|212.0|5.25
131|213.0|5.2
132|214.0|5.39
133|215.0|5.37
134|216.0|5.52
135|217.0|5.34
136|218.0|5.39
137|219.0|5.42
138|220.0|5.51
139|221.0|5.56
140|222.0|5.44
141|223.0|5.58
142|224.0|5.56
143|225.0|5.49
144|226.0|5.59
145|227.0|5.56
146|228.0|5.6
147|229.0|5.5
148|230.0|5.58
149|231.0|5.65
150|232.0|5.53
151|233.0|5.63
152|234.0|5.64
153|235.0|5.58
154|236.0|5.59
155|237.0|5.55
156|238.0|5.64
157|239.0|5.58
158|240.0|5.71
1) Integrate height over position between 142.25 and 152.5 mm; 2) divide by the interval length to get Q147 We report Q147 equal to 3.18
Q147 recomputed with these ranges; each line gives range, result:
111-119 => 4.98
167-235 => 4.96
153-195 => 4.93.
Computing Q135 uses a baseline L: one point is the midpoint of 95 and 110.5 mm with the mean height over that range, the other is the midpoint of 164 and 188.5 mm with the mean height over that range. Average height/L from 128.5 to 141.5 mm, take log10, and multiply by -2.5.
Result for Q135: 0.50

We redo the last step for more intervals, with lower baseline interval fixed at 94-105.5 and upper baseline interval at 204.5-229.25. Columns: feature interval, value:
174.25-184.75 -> 0.01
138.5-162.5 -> 0.27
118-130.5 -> 0.09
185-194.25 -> 0.22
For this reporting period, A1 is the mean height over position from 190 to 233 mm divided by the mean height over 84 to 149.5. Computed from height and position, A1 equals 1.1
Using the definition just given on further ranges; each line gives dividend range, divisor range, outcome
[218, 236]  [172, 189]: 1.11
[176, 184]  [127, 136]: 1.56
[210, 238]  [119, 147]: 1.50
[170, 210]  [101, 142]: 1.06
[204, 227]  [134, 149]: 1.74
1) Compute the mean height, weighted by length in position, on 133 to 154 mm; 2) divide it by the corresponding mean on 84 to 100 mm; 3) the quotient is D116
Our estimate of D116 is 0.66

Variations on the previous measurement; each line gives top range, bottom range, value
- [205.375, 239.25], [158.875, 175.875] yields 1.03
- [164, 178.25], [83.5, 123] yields 1.06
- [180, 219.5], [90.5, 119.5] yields 0.93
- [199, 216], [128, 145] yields 1.52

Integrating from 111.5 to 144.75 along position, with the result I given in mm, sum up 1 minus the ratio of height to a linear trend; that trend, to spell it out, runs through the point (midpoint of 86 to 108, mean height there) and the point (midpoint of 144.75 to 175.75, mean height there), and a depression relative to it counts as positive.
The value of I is 5.6 mm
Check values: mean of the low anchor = 4.97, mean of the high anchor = 4.69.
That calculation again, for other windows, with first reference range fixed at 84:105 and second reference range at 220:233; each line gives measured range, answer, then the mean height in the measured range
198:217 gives 2.39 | 4.78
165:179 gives 0.09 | 5.27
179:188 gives 0.76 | 4.91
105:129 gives 0.79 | 4.89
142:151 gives 3.75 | 3.03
